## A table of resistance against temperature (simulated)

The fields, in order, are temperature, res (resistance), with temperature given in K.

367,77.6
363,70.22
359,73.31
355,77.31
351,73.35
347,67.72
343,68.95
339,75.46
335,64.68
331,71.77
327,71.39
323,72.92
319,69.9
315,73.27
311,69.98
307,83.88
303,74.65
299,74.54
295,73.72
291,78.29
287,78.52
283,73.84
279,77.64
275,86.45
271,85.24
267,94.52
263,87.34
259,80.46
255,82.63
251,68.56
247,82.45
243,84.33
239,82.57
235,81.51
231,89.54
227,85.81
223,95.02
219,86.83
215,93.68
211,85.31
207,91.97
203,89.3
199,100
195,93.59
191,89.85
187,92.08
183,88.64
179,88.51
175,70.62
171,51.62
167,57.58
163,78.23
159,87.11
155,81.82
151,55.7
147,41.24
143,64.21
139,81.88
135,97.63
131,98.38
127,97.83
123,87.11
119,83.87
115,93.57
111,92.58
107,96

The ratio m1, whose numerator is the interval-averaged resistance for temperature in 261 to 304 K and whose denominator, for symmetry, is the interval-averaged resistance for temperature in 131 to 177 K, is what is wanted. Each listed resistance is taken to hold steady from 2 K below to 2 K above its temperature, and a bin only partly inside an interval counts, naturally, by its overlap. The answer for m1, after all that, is 1.13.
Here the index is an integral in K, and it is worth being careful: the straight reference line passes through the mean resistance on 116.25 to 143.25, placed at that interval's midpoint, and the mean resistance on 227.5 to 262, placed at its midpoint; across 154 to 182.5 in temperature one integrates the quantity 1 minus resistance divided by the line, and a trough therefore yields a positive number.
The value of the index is 4.09 K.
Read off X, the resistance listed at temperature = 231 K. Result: 89.54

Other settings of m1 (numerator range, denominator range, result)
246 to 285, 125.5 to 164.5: 1.05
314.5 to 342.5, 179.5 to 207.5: 0.77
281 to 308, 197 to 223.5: 0.84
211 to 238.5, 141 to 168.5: 1.32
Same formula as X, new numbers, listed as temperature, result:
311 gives 69.98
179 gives 88.51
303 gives 74.65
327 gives 71.39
